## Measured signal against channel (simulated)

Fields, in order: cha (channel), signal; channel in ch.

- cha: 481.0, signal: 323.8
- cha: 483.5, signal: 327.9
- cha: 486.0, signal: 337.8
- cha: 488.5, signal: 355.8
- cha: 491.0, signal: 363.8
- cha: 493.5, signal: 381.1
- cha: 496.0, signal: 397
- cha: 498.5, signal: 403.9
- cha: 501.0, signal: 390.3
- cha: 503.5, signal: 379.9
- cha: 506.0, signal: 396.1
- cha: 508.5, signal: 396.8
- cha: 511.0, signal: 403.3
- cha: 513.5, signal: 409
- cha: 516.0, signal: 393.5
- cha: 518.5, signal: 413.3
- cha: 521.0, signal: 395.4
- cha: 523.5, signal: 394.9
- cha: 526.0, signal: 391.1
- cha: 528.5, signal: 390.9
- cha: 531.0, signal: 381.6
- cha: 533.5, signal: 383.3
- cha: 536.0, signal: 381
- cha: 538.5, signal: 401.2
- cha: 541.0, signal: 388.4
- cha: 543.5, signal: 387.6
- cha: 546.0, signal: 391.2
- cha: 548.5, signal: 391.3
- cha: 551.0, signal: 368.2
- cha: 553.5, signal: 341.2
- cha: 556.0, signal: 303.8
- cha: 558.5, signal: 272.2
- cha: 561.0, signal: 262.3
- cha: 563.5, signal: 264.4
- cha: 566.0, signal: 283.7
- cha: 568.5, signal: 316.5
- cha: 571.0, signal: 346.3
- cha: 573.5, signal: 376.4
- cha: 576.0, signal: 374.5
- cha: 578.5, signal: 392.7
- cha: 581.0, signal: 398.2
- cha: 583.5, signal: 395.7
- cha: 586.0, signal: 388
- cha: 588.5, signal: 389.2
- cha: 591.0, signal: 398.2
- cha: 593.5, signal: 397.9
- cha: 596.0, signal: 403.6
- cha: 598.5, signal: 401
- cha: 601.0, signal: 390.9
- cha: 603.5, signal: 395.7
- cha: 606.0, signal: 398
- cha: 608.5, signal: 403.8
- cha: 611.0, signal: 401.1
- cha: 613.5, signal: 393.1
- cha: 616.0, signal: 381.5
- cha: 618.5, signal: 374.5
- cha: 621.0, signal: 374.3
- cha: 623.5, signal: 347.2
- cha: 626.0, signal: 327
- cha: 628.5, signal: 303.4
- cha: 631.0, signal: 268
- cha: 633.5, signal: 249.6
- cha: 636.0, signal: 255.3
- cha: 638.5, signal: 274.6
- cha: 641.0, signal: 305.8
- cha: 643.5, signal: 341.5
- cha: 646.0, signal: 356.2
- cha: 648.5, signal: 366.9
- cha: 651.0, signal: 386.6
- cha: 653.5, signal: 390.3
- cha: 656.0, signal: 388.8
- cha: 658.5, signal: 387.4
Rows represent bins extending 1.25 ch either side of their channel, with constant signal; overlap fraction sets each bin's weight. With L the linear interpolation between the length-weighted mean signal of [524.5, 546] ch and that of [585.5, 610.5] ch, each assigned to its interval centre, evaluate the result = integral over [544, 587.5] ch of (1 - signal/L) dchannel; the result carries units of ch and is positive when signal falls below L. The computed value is 5.2 ch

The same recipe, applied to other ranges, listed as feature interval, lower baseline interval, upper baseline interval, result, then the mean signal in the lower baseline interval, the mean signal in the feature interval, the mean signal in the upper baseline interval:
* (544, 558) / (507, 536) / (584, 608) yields 1.4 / 395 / 356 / 396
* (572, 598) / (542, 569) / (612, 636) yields -4.9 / 327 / 391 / 332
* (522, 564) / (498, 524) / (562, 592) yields 2.1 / 398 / 360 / 359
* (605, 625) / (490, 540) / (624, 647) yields -4.3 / 392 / 383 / 299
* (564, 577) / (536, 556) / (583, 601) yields 1.8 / 376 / 334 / 396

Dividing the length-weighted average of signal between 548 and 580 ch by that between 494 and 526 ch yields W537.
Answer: 0.83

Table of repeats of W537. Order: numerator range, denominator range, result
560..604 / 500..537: 0.93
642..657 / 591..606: 0.93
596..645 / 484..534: 0.90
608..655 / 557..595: 0.97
